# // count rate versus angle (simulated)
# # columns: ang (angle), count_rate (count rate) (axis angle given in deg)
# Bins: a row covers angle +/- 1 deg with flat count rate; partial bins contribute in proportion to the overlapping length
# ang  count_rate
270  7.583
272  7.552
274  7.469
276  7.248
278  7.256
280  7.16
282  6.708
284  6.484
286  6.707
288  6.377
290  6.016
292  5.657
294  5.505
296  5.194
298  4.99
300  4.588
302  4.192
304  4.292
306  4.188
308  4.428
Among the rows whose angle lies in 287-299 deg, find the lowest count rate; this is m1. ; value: 4.99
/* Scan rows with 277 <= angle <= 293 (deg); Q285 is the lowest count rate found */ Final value 5.657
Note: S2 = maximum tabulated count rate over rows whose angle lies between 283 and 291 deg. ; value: 6.707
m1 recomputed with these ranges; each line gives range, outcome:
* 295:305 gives 4.192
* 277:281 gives 7.16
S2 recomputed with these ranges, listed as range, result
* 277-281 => 7.256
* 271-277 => 7.552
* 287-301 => 6.377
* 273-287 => 7.469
